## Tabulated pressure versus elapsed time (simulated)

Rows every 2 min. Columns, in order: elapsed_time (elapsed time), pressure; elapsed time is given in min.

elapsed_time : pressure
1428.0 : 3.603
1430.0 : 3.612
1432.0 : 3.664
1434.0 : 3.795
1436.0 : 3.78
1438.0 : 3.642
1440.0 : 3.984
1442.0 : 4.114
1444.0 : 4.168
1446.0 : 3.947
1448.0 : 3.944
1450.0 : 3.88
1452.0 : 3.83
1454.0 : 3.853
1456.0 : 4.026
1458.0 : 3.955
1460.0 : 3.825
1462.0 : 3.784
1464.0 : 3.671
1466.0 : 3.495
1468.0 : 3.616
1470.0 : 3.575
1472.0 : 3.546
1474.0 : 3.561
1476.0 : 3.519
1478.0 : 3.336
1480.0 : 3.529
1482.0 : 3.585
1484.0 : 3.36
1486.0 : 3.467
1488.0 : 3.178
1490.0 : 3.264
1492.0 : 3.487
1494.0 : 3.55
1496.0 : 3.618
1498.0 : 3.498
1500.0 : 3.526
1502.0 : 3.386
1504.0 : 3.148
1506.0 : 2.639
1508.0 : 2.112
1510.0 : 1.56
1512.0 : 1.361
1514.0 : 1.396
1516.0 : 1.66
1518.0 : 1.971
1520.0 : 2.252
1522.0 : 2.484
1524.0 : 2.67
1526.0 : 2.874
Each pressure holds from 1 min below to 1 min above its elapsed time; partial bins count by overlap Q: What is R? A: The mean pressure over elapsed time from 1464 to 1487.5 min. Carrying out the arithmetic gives 3.51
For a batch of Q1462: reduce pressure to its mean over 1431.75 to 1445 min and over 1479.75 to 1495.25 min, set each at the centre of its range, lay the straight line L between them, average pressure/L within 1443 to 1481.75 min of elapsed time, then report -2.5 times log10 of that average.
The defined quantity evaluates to -0.021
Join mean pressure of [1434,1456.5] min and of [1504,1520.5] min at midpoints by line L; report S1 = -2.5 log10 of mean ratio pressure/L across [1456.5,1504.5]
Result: -0.24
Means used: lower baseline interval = 3.92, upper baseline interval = 1.93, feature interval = 3.53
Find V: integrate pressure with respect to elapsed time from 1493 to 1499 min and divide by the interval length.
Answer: 3.56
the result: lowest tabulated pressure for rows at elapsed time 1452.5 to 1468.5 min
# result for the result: 3.495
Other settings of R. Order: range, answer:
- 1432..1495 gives 3.69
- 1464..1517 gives 3.09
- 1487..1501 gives 3.45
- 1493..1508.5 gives 3.22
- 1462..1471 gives 3.61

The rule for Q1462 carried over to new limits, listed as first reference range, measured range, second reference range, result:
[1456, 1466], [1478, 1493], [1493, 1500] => 0.069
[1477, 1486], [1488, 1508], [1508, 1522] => -0.241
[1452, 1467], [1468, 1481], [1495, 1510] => 0.004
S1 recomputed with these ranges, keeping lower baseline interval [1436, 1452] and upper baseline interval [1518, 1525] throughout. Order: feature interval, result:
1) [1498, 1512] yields 0.02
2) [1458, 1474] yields -0.05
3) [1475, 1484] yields -0.08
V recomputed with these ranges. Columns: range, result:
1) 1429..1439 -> 3.7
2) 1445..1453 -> 3.9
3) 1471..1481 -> 3.5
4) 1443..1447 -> 4.06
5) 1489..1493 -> 3.38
